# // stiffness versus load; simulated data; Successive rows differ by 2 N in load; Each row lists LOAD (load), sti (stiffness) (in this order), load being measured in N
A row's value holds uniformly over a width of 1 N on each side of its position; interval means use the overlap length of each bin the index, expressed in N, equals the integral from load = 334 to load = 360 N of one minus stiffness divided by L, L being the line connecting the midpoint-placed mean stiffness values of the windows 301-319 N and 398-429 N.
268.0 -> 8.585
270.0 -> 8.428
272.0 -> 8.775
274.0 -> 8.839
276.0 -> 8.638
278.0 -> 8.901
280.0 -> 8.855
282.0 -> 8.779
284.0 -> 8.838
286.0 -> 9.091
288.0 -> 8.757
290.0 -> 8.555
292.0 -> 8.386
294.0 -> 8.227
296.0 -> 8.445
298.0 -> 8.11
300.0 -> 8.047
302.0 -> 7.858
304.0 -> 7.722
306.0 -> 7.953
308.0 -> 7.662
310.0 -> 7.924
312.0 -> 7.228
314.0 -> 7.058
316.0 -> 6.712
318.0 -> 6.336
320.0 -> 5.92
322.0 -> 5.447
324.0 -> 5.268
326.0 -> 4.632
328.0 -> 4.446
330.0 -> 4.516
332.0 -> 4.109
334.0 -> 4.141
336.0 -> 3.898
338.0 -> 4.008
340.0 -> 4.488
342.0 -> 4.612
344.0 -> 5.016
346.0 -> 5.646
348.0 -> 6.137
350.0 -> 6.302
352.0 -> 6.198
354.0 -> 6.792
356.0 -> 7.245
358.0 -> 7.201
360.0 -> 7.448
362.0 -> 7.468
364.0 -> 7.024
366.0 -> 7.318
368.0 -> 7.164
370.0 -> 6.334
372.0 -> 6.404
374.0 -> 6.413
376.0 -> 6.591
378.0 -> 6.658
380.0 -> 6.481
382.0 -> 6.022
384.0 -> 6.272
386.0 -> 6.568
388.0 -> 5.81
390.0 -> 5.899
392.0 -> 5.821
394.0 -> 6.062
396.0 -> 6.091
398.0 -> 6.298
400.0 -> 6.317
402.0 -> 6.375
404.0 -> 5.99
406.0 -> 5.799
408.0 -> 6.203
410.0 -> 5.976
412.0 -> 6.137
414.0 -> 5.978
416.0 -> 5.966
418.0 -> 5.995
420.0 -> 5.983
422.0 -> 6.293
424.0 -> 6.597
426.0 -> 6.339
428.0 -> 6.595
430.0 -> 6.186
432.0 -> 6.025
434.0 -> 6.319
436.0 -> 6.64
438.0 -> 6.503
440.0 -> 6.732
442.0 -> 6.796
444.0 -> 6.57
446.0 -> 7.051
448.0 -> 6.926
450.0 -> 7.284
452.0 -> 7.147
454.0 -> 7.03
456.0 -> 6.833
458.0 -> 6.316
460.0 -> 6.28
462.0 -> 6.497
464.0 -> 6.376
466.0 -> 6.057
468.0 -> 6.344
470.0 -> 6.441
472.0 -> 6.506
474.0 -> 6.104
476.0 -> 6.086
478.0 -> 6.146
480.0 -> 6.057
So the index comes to 4.8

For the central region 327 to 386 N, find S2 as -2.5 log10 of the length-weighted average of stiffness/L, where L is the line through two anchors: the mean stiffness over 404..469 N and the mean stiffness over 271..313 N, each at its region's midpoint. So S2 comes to 0.24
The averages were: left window 8.36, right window 6.42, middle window 5.95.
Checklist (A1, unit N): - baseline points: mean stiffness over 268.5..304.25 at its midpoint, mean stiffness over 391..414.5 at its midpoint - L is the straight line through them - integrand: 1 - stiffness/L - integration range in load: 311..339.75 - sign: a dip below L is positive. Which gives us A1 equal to 9.3 N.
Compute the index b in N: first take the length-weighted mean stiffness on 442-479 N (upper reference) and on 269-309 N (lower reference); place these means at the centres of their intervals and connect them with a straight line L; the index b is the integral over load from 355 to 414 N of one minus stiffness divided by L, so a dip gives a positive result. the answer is 7.6 N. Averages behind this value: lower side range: 8.44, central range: 6.45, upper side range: 6.56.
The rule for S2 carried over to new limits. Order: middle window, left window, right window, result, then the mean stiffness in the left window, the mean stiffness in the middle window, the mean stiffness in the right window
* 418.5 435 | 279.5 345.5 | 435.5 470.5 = 0.064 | 6.67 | 6.28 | 6.66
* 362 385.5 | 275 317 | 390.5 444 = 0.047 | 8.18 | 6.64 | 6.23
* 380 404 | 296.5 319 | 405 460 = 0.109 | 7.53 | 6.15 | 6.45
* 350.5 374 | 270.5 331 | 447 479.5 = 0.035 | 7.54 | 6.93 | 6.52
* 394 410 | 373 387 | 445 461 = 0.072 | 6.43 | 6.14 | 6.86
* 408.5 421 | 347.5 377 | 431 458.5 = 0.128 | 6.81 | 6.01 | 6.73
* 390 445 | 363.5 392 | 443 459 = 0.077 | 6.46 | 6.24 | 6.89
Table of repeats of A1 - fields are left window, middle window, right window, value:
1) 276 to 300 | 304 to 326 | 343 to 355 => 2.3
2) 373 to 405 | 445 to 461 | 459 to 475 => -1.4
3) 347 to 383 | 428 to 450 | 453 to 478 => -0.4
